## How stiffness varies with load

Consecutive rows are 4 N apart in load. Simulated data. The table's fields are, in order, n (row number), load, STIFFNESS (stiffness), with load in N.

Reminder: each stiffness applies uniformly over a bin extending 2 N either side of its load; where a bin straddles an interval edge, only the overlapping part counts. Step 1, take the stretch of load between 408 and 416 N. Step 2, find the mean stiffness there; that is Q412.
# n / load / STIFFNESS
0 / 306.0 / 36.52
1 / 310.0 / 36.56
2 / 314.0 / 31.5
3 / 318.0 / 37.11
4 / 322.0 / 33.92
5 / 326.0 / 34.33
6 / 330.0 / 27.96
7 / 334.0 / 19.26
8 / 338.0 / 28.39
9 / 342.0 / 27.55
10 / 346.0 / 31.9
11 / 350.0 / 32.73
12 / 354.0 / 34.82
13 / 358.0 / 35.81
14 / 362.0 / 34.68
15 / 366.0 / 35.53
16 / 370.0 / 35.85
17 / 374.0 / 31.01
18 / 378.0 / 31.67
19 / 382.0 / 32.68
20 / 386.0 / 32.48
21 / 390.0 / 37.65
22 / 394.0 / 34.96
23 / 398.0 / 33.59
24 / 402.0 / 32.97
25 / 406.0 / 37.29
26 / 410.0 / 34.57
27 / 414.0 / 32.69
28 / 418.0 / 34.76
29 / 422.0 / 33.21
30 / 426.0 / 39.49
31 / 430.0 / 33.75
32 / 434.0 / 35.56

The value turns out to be 33.6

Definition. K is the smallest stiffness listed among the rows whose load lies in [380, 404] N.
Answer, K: 32.48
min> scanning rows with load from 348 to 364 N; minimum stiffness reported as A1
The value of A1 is 32.73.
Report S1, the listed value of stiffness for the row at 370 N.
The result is 35.85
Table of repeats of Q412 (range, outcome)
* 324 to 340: 27.5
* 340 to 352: 30.7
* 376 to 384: 32.2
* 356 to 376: 34.6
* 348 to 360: 34.5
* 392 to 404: 33.8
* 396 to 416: 34.2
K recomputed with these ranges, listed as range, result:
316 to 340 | 19.26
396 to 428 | 32.69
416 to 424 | 33.21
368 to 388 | 31.01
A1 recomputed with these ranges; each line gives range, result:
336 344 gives 27.55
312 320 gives 31.5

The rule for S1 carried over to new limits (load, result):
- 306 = 36.52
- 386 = 32.48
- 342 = 27.55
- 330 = 27.96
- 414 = 32.69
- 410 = 34.57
